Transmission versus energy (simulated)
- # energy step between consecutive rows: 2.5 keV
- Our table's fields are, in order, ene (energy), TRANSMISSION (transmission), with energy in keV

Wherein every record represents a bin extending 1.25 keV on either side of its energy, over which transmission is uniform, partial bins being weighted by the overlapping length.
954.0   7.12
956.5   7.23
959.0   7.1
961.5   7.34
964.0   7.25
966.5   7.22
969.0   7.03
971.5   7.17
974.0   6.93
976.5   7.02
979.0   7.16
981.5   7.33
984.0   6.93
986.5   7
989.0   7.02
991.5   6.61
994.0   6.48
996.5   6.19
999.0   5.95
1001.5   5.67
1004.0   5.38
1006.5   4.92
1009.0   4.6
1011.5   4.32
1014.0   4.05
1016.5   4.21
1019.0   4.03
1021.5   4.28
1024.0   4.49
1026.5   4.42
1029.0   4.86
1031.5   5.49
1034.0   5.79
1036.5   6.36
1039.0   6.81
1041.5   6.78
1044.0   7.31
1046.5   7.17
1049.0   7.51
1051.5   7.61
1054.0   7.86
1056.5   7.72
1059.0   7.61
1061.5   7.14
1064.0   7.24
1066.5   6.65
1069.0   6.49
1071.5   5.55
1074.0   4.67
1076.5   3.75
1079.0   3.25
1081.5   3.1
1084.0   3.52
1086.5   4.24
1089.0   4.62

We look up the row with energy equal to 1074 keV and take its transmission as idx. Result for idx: 4.67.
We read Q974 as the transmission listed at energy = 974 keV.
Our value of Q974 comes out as 6.93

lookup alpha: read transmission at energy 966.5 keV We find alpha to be 7.22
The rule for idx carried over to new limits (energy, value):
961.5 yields 7.34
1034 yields 5.79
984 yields 6.93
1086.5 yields 4.24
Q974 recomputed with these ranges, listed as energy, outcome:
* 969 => 7.03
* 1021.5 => 4.28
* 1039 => 6.81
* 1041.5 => 6.78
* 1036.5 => 6.36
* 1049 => 7.51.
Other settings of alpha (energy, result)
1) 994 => 6.48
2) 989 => 7.02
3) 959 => 7.1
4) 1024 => 4.49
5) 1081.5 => 3.1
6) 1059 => 7.61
